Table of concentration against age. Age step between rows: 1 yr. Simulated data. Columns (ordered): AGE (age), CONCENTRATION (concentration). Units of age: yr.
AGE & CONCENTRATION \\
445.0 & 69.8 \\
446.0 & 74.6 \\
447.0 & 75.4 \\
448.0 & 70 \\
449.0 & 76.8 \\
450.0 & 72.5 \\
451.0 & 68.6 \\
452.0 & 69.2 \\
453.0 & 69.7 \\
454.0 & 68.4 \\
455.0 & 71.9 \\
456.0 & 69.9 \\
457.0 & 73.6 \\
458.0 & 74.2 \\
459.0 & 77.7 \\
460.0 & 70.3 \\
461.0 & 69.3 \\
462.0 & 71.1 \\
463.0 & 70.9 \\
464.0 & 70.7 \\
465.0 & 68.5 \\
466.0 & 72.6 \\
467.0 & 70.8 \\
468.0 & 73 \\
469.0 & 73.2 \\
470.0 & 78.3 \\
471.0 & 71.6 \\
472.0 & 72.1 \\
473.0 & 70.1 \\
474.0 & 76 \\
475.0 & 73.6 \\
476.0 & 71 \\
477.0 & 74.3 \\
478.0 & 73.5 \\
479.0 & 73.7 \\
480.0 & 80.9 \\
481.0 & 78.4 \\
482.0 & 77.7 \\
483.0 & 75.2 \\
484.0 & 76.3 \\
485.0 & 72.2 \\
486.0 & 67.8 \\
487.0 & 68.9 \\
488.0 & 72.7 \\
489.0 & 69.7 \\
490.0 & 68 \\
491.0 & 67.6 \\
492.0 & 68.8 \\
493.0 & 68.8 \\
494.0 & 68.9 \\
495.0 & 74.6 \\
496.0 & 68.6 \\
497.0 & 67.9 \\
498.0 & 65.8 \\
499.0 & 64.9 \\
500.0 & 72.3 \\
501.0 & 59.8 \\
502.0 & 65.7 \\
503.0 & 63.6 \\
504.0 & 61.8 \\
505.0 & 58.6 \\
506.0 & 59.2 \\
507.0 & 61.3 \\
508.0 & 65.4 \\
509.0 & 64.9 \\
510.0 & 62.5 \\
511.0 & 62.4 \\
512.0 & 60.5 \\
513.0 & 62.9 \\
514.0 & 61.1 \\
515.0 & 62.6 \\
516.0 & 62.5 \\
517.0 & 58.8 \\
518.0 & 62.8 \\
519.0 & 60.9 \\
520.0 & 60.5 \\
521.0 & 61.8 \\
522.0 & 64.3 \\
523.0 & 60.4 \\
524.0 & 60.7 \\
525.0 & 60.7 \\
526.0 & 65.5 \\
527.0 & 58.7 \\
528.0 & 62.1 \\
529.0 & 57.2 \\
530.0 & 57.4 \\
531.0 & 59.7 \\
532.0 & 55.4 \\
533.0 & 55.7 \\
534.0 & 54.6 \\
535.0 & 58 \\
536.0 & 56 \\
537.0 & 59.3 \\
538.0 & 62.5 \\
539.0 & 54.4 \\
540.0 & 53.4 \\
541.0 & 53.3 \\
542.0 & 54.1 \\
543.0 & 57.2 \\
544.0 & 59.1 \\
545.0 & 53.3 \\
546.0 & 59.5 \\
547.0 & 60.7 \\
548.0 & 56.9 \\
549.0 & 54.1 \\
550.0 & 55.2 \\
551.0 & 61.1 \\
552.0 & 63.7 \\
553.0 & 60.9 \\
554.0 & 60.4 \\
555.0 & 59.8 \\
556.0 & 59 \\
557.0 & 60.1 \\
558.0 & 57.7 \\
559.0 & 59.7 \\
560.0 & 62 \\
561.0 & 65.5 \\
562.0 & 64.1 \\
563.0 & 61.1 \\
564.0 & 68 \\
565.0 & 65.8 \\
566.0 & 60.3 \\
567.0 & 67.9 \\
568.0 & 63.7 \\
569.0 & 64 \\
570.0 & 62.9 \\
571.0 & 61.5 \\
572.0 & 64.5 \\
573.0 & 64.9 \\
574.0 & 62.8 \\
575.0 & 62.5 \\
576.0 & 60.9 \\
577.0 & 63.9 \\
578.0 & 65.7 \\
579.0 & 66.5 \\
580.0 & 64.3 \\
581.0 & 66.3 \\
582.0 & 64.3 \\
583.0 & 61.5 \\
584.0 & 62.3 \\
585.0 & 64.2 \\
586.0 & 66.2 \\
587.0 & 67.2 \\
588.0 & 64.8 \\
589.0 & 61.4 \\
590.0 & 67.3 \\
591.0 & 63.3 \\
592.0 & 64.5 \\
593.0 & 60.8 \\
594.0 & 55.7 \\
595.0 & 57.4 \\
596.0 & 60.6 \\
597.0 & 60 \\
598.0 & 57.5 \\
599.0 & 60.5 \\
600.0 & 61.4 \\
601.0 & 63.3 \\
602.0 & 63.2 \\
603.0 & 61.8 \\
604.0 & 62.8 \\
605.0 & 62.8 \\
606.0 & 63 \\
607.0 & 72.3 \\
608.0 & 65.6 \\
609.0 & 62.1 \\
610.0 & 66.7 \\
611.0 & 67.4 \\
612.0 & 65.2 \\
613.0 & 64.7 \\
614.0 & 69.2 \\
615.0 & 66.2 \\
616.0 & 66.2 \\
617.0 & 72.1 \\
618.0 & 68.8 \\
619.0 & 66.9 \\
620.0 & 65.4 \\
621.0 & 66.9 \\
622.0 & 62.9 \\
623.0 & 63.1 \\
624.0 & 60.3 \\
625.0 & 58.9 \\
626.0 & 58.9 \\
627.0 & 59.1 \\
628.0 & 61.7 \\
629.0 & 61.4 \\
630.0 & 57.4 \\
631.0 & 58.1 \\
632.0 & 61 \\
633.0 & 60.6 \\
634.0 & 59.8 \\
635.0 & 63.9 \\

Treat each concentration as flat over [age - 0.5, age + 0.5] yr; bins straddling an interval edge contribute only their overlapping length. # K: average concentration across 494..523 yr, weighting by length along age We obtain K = 63.5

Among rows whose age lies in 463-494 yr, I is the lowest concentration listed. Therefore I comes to 67.6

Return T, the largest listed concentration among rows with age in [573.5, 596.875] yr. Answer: 67.3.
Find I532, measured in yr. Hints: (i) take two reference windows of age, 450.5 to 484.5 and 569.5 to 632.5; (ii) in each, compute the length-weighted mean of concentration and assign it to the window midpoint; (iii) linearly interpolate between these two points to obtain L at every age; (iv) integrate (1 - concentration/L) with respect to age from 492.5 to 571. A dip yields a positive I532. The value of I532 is 8.07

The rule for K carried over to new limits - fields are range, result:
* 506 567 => 60.1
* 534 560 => 58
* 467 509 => 70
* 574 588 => 64.3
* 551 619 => 63.5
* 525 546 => 57.5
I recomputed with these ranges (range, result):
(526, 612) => 53.3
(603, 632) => 57.4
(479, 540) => 53.4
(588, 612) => 55.7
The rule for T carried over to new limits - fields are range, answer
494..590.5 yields 74.6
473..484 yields 80.9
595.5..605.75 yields 63.3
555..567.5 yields 68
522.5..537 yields 65.5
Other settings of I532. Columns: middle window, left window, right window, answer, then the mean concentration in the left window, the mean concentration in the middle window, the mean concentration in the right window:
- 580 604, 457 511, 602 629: 1.1 yr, 70.1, 62.5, 64.6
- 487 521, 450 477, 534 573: 0.9 yr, 71.8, 64.8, 60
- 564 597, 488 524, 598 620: 0.8 yr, 64.4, 63.5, 65.2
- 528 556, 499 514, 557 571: 2.4 yr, 62.9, 57.6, 63.1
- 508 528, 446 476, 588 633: 2.0 yr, 72.1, 61.9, 63.1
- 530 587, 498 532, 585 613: 1.6 yr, 61.9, 60.8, 63.2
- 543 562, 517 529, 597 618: 0.9 yr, 61.4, 59.4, 64.7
